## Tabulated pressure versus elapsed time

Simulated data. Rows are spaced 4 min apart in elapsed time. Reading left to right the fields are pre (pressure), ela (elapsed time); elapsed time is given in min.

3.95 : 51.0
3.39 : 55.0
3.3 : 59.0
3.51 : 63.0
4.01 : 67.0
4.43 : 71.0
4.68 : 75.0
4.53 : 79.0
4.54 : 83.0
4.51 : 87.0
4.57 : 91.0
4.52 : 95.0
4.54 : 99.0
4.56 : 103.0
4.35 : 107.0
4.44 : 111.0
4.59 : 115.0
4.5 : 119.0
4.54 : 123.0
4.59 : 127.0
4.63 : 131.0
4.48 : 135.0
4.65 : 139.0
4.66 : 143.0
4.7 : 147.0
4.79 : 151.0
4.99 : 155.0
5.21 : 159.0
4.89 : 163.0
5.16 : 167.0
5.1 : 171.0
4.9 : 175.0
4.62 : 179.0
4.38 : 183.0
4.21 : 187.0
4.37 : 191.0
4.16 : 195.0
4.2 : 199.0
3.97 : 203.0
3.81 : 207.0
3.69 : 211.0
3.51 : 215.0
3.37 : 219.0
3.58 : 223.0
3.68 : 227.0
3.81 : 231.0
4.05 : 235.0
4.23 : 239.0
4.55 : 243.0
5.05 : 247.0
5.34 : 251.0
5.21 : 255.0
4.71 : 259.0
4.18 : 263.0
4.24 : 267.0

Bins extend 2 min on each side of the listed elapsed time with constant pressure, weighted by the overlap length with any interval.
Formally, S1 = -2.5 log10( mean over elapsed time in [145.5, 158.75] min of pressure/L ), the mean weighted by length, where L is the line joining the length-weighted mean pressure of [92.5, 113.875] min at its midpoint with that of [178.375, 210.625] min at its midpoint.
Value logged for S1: -0.13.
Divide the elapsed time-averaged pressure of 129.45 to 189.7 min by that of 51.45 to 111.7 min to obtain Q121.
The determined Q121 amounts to 1.12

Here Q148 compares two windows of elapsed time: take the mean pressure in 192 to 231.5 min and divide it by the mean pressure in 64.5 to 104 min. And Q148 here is 0.85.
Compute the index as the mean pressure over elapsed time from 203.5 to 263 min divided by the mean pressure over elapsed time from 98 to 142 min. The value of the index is 0.9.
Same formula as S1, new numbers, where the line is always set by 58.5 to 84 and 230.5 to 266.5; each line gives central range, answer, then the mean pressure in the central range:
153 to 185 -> -0.118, 4.91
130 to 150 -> -0.072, 4.63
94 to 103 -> -0.074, 4.54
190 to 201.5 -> 0.061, 4.22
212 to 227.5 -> 0.268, 3.53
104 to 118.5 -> -0.050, 4.47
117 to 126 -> -0.058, 4.53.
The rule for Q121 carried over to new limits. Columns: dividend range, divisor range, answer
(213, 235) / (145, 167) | 0.74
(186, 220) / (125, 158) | 0.84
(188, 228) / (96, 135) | 0.85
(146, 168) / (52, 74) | 1.31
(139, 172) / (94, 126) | 1.09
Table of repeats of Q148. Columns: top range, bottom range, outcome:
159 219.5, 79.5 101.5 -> 0.96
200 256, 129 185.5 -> 0.86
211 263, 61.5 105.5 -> 0.96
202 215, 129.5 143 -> 0.82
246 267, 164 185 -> 1.00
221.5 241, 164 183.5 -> 0.80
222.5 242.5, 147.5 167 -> 0.79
